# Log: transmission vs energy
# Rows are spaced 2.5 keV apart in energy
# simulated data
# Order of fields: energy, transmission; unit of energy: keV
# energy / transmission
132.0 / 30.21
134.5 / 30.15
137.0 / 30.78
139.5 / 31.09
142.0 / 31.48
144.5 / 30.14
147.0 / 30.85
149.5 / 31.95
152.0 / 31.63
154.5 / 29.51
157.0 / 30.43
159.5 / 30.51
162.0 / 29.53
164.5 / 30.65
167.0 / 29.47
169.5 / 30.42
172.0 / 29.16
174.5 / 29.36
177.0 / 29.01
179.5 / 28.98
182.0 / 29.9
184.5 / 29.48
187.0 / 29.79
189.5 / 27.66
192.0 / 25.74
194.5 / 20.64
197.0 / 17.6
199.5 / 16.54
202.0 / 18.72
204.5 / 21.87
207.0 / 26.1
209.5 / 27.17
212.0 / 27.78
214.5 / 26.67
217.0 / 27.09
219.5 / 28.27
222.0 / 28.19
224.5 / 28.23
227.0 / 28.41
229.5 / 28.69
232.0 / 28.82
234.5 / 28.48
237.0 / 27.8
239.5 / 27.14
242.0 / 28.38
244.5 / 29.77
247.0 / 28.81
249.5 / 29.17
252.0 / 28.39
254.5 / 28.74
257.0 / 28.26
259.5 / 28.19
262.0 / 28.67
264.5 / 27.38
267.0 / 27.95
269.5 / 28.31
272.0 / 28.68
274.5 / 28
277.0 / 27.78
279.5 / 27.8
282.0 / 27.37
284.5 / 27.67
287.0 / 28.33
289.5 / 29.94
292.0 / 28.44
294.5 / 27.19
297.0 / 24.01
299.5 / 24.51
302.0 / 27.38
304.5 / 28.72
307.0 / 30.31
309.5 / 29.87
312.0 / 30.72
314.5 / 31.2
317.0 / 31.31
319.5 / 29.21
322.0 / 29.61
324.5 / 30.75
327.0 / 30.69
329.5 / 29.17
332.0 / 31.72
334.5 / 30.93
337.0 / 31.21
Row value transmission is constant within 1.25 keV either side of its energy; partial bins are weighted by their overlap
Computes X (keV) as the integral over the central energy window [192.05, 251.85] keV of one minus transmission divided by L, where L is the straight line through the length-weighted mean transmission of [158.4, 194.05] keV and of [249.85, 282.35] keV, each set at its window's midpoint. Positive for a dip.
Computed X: 5.1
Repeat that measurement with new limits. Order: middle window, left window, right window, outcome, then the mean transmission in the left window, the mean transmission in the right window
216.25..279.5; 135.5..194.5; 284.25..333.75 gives 2.2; 29.7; 29.1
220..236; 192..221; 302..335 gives -2.3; 23.6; 30.2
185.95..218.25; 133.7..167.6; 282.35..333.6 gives 6.5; 30.6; 29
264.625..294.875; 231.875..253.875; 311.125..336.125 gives 1.4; 28.5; 30.5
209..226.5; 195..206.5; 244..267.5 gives -4.4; 19.3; 28.5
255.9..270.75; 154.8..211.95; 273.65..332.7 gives 0.0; 26.8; 28.8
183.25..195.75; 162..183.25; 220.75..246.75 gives 1.1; 29.6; 28.4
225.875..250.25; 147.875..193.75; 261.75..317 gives 0.2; 29.5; 28.3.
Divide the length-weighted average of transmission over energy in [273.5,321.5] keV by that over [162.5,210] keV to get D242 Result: 1.08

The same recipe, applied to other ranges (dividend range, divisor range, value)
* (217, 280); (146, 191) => 0.95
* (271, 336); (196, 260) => 1.08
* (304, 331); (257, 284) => 1.08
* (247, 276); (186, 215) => 1.19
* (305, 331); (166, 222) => 1.15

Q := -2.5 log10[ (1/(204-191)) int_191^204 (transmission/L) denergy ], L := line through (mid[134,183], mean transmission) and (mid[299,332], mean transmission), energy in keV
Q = 0.45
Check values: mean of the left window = 30.3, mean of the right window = 29.7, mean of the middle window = 19.9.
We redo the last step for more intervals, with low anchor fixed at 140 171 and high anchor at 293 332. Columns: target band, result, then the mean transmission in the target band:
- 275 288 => 0.06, 27.8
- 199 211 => 0.31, 22.5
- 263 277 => 0.05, 28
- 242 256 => 0.03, 28.9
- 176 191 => 0.04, 29.1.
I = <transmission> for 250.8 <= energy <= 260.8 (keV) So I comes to 28.4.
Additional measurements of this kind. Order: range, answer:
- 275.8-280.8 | 27.8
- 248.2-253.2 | 28.8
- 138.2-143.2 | 31.3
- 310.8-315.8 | 31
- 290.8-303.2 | 26.3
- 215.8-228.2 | 28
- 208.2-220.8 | 27.4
